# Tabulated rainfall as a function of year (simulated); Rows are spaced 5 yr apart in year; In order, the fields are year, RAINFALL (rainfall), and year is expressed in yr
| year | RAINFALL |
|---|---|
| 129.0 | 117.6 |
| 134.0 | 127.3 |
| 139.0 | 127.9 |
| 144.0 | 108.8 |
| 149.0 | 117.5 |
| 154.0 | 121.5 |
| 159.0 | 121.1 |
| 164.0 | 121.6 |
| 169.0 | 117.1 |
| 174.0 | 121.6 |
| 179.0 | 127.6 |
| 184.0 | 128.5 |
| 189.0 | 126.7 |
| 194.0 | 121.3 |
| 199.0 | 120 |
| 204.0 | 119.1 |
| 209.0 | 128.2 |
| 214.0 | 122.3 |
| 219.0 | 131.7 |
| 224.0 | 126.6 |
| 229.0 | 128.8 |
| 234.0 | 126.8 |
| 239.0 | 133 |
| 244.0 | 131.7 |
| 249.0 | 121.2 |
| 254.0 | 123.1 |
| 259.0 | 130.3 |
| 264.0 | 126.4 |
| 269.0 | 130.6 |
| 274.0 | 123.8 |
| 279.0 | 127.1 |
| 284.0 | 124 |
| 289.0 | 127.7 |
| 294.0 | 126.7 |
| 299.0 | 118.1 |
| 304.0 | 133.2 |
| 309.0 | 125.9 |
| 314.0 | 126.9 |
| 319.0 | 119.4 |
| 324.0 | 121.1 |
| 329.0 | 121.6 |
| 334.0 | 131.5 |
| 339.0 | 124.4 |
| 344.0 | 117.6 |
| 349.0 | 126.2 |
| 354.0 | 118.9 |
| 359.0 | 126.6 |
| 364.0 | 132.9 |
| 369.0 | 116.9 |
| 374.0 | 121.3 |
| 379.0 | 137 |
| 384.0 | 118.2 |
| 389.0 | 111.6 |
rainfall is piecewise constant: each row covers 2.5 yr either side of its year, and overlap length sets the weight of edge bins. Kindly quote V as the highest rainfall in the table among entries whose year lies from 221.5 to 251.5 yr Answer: 133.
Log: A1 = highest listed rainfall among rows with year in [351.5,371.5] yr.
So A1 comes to 132.9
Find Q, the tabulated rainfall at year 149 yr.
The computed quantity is 117.5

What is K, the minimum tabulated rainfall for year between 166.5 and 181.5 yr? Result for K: 117.1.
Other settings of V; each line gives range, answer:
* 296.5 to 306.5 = 133.2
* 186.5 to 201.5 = 126.7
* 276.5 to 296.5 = 127.7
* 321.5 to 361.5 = 131.5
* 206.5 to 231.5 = 131.7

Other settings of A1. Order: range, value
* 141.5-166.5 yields 121.6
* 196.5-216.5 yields 128.2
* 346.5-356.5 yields 126.2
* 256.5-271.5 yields 130.6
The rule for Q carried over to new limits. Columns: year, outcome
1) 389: 111.6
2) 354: 118.9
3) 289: 127.7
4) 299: 118.1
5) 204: 119.1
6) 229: 128.8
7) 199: 120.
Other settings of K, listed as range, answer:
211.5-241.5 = 122.3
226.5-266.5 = 121.2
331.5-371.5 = 116.9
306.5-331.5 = 119.4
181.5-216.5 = 119.1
